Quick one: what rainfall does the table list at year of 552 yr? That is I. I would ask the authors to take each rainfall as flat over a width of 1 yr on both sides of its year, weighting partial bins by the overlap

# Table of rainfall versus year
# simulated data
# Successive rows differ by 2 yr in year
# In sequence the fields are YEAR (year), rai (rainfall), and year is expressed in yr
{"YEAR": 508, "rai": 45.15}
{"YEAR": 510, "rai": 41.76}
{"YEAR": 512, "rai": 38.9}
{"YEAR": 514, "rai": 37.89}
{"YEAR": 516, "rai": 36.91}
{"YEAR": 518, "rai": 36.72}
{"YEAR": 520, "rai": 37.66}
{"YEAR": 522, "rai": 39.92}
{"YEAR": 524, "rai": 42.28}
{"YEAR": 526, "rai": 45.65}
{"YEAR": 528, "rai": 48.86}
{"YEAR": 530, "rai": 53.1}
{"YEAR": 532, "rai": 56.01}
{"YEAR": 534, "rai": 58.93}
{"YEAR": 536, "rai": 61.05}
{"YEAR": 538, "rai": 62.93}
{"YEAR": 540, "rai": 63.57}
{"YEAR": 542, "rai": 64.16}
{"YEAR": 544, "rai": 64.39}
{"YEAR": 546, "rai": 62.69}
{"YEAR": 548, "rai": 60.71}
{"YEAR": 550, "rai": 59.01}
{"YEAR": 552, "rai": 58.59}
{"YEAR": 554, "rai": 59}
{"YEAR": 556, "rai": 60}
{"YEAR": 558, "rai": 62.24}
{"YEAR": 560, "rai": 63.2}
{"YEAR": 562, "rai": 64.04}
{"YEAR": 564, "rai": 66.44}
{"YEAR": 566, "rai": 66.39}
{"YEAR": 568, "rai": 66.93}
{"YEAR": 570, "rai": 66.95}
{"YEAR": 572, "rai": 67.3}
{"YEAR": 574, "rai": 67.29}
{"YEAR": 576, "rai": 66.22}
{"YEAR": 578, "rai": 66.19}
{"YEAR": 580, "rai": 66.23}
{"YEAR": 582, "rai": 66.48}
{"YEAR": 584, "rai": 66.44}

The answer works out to 58.59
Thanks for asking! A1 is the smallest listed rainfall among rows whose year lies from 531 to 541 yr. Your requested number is 56.01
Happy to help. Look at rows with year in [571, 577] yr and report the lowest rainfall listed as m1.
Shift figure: 66.22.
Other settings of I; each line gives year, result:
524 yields 42.28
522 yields 39.92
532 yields 56.01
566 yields 66.39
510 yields 41.76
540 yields 63.57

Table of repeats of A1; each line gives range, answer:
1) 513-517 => 36.91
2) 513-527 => 36.72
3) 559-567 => 63.2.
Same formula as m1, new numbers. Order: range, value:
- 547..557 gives 58.59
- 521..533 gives 39.92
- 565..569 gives 66.39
